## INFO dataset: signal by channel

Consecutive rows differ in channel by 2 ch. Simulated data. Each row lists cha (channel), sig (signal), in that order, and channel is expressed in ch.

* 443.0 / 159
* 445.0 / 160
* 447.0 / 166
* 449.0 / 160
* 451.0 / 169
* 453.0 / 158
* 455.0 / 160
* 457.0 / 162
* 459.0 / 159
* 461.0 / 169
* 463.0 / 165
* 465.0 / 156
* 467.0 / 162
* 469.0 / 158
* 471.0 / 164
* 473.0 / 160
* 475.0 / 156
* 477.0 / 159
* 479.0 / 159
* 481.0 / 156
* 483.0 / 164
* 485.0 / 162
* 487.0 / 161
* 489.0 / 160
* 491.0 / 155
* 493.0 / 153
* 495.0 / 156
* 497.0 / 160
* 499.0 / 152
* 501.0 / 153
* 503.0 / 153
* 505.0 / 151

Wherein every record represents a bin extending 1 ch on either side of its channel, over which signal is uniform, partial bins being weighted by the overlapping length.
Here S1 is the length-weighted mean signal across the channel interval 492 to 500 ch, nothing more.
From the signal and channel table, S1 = 155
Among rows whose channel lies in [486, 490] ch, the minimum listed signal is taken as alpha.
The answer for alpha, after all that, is 160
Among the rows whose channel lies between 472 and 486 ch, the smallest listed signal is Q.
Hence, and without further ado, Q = 156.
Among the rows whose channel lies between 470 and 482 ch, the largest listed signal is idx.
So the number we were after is 164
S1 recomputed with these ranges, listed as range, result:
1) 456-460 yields 160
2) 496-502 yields 155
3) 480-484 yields 160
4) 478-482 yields 158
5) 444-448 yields 163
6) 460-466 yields 163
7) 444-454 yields 163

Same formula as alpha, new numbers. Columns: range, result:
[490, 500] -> 152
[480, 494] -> 153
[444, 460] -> 158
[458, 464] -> 159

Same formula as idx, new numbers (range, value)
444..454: 169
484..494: 162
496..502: 160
